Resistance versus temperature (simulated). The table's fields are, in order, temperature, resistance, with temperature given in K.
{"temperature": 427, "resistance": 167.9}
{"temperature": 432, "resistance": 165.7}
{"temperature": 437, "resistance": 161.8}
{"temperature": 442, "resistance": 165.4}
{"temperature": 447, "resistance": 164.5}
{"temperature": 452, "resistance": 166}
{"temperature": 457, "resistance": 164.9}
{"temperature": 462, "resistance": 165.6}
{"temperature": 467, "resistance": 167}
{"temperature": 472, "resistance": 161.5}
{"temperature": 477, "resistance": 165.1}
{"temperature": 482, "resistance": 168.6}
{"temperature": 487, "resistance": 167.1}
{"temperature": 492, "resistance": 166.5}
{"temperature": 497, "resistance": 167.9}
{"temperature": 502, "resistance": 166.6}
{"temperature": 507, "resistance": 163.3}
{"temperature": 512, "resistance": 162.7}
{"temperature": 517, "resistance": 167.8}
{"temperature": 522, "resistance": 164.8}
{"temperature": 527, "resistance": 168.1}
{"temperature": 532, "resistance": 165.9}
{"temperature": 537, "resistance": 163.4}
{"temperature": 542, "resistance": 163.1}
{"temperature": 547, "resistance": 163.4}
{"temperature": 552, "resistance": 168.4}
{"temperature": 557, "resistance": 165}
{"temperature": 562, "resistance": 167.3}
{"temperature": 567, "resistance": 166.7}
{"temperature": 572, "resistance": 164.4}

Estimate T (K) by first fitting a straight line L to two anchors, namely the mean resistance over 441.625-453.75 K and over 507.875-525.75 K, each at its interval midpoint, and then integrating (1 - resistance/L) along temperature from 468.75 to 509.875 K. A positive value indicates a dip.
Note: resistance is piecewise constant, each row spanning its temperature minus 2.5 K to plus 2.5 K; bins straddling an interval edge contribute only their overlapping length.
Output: -0.2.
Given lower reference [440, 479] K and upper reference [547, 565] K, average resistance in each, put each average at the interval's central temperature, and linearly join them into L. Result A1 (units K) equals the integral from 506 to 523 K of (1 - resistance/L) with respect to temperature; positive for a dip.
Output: 0.1 K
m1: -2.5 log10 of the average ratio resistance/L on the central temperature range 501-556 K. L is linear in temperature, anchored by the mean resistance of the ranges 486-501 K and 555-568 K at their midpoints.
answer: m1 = 0.01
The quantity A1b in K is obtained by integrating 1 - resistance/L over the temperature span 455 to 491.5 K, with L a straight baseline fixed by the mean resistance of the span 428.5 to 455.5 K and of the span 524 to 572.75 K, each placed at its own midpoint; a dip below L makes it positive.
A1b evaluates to -0.2 K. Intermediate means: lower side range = 165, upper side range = 166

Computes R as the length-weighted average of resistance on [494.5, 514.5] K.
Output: 165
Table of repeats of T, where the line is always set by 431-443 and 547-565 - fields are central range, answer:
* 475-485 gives -0.1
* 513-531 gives -0.1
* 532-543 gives 0.1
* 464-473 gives 0.0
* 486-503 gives -0.2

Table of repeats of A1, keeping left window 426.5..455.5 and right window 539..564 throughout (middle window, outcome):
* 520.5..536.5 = -0.07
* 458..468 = -0.05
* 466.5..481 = 0.04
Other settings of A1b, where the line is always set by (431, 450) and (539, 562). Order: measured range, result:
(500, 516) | 0.04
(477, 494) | -0.25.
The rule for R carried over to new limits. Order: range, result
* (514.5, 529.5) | 167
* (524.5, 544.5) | 165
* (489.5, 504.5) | 167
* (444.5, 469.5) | 166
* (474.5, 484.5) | 167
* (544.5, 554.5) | 166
